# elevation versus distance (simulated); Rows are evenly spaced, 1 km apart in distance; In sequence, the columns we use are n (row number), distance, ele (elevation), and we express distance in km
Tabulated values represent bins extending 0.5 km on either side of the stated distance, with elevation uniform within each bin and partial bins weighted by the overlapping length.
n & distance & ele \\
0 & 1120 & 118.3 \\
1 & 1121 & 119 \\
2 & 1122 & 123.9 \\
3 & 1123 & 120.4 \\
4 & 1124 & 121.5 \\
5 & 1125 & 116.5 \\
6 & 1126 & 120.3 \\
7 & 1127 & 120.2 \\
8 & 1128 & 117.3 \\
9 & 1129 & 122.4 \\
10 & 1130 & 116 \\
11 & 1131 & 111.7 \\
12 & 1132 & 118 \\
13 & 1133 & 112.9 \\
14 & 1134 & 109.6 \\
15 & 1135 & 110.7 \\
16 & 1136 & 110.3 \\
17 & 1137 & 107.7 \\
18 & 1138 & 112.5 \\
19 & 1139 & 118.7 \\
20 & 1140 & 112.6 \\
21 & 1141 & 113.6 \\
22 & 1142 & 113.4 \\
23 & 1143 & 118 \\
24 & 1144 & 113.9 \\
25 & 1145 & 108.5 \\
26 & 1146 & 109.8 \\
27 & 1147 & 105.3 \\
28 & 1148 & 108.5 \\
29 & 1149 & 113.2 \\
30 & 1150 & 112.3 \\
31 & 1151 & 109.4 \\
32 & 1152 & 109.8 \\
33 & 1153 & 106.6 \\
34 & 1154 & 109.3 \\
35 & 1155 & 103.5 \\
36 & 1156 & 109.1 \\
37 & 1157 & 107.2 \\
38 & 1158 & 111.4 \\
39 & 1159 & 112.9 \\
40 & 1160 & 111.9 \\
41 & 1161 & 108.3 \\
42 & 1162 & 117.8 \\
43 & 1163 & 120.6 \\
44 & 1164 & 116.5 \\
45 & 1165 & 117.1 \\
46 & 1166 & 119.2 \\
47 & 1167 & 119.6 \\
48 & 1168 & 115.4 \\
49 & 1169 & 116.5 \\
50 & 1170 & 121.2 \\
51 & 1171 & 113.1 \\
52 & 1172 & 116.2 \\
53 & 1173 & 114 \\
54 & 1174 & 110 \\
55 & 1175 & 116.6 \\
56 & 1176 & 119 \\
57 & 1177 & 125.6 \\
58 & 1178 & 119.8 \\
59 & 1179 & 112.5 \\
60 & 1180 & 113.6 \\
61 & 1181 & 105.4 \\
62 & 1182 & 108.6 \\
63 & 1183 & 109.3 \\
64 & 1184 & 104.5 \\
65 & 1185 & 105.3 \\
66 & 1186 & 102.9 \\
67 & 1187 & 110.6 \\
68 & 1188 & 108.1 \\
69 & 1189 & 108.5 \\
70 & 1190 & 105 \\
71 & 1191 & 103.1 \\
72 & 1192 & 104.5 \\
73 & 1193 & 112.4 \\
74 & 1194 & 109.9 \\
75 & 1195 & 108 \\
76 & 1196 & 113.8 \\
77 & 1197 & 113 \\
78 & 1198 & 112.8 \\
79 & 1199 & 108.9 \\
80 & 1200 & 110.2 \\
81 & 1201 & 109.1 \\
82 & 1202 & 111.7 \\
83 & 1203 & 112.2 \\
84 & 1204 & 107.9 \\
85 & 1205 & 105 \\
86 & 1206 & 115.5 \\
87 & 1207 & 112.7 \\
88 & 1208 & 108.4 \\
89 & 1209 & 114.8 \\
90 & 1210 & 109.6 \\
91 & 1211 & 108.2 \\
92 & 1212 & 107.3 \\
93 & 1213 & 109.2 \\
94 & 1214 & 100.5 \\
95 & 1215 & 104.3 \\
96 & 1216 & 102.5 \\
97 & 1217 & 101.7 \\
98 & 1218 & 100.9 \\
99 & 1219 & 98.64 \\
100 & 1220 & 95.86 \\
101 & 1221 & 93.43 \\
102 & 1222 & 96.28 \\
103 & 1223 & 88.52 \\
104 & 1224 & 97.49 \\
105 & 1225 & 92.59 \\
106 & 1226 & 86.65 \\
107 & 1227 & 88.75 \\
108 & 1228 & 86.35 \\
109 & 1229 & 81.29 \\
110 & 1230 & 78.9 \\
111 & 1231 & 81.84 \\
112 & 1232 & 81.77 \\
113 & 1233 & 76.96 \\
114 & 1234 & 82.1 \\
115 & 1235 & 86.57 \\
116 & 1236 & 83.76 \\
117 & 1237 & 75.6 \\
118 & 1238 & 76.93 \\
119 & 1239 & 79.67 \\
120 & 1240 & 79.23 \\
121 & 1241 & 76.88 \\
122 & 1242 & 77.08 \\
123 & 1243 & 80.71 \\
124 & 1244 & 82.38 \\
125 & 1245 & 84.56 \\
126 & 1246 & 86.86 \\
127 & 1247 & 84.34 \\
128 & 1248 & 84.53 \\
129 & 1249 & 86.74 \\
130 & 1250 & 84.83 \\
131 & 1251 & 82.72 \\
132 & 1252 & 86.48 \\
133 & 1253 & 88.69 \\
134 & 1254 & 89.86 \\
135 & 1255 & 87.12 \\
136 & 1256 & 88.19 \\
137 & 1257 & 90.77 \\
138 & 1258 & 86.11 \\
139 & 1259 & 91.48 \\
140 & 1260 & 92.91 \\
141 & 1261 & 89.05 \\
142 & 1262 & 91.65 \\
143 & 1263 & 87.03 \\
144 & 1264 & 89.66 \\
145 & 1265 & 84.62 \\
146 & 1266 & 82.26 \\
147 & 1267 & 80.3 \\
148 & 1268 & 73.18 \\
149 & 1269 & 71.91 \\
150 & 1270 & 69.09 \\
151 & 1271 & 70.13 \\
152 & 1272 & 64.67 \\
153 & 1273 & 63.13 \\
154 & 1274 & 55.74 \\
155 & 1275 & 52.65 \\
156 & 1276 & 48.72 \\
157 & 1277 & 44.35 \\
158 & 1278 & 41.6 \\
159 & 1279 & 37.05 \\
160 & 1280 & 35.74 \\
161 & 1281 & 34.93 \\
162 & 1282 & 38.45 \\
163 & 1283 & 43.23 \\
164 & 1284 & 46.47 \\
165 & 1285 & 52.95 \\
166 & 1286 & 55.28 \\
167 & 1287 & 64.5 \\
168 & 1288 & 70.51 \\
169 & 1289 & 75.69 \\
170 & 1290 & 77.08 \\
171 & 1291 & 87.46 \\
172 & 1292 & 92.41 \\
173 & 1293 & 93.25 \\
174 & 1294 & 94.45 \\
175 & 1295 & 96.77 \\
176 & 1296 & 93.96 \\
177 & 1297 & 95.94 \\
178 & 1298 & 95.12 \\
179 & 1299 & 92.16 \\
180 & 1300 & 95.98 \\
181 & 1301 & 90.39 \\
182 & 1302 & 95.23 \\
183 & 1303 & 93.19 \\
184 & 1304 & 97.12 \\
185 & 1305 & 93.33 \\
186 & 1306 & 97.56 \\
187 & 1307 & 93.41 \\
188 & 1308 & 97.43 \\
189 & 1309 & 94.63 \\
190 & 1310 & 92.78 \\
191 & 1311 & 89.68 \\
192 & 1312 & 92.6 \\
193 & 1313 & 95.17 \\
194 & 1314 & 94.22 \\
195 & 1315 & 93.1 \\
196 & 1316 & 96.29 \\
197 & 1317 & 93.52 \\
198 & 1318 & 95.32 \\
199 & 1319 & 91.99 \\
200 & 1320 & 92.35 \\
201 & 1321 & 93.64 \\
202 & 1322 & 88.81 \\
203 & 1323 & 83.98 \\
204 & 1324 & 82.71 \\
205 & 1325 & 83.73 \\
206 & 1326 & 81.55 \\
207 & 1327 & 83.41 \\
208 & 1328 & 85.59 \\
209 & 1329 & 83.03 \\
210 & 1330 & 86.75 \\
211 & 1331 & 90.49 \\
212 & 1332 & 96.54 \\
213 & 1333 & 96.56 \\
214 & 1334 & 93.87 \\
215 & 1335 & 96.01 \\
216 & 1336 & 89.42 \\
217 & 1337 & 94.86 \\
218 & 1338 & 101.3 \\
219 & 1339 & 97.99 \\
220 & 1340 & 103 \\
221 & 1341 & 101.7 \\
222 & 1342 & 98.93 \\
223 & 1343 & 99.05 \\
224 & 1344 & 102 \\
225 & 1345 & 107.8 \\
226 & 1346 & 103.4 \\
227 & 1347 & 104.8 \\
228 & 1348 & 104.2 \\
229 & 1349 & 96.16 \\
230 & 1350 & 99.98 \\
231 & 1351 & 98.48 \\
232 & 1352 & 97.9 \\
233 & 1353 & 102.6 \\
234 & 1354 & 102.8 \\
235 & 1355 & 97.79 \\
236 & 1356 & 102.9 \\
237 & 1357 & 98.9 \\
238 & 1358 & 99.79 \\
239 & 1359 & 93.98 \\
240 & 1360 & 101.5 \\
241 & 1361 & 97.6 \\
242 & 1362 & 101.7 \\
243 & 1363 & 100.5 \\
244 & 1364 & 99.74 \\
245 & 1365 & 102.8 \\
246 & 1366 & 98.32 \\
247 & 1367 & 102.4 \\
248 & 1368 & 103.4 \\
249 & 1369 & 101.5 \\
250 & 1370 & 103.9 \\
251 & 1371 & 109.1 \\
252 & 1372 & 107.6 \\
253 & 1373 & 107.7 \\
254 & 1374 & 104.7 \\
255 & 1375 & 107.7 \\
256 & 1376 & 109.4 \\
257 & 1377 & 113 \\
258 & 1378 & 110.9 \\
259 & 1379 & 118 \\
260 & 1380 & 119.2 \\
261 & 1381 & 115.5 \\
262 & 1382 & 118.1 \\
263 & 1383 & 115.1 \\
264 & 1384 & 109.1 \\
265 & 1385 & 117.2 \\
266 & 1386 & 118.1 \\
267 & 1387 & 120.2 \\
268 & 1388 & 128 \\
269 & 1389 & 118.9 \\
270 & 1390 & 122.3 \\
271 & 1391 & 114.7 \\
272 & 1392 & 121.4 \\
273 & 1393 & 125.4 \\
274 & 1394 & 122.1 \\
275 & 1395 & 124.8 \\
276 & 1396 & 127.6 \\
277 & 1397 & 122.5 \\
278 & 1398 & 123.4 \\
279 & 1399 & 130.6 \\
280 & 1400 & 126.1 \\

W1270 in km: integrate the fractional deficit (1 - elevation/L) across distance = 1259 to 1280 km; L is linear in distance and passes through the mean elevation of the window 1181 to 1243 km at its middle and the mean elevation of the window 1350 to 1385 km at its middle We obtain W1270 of 6.6 km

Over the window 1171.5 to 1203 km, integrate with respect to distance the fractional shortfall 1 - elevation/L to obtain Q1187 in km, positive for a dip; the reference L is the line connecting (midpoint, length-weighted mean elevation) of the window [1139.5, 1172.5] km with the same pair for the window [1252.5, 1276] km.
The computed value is -2.3 km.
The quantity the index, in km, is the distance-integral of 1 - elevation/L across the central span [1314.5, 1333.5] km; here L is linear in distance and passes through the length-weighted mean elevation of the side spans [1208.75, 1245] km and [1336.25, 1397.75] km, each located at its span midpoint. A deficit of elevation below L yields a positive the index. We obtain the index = 2.4 km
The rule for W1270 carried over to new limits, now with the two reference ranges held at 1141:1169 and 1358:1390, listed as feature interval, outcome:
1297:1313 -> 2.3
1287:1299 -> 2.5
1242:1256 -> 3.2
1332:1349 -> 1.5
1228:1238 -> 2.7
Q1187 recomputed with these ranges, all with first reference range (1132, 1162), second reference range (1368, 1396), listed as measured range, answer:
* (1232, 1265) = 8.20 km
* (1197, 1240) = 5.73 km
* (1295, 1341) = 8.55 km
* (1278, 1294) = 7.42 km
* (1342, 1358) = 1.86 km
